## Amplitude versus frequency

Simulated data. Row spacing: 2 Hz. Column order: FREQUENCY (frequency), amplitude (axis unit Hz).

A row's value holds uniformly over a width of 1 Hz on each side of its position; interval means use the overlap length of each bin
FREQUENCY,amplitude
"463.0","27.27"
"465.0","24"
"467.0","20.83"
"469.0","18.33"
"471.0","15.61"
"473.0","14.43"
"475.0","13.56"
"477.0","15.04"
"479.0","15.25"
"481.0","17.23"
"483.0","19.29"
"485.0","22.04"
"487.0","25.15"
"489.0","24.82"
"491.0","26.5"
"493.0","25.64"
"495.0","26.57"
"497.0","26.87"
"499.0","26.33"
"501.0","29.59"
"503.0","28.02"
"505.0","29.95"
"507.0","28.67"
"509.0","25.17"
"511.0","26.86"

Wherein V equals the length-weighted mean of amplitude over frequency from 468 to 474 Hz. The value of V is 16.1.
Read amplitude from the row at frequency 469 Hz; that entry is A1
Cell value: 18.33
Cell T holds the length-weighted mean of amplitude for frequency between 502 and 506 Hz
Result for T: 29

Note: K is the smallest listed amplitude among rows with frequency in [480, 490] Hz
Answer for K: 17.23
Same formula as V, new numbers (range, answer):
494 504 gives 27.5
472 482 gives 15.1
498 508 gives 28.5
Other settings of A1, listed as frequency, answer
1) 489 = 24.82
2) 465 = 24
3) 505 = 29.95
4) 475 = 13.56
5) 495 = 26.57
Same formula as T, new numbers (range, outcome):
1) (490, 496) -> 26.2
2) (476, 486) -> 17.8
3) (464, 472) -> 19.7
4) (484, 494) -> 24.8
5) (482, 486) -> 20.7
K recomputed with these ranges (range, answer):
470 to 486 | 13.56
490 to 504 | 25.64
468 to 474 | 14.43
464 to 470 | 18.33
